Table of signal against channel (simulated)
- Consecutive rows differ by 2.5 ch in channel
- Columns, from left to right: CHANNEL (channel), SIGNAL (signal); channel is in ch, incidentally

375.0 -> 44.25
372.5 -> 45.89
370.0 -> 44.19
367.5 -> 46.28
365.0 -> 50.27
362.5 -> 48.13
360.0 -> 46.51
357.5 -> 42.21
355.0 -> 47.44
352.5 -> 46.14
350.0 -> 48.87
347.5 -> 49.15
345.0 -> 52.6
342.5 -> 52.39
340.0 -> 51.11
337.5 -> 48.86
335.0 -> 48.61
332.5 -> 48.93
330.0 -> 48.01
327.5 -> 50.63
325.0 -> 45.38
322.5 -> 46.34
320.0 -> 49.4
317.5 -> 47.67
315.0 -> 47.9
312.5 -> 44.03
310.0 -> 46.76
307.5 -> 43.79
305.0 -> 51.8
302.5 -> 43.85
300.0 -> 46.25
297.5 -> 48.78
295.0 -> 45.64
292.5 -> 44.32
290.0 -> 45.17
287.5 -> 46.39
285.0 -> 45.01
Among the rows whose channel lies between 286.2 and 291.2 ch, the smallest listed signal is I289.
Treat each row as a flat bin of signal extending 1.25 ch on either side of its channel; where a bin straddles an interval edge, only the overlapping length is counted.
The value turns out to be 45.17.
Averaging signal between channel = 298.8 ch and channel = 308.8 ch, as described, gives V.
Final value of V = 46.4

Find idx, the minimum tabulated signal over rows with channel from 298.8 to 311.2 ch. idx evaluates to 43.79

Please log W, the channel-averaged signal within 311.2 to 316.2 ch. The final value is 46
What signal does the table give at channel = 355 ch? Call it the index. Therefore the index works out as 47.44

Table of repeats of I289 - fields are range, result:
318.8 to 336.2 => 45.38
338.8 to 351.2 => 48.87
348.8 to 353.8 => 46.14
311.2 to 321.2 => 44.03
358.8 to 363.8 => 46.51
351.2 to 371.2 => 42.21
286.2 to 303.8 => 43.85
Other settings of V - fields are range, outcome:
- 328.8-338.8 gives 48.6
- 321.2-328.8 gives 47.5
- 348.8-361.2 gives 46.2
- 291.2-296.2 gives 45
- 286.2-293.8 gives 45.3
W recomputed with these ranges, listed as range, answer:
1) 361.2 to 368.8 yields 48.2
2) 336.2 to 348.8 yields 50.8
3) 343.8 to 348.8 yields 50.8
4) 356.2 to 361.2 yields 44.4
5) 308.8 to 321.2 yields 47.1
